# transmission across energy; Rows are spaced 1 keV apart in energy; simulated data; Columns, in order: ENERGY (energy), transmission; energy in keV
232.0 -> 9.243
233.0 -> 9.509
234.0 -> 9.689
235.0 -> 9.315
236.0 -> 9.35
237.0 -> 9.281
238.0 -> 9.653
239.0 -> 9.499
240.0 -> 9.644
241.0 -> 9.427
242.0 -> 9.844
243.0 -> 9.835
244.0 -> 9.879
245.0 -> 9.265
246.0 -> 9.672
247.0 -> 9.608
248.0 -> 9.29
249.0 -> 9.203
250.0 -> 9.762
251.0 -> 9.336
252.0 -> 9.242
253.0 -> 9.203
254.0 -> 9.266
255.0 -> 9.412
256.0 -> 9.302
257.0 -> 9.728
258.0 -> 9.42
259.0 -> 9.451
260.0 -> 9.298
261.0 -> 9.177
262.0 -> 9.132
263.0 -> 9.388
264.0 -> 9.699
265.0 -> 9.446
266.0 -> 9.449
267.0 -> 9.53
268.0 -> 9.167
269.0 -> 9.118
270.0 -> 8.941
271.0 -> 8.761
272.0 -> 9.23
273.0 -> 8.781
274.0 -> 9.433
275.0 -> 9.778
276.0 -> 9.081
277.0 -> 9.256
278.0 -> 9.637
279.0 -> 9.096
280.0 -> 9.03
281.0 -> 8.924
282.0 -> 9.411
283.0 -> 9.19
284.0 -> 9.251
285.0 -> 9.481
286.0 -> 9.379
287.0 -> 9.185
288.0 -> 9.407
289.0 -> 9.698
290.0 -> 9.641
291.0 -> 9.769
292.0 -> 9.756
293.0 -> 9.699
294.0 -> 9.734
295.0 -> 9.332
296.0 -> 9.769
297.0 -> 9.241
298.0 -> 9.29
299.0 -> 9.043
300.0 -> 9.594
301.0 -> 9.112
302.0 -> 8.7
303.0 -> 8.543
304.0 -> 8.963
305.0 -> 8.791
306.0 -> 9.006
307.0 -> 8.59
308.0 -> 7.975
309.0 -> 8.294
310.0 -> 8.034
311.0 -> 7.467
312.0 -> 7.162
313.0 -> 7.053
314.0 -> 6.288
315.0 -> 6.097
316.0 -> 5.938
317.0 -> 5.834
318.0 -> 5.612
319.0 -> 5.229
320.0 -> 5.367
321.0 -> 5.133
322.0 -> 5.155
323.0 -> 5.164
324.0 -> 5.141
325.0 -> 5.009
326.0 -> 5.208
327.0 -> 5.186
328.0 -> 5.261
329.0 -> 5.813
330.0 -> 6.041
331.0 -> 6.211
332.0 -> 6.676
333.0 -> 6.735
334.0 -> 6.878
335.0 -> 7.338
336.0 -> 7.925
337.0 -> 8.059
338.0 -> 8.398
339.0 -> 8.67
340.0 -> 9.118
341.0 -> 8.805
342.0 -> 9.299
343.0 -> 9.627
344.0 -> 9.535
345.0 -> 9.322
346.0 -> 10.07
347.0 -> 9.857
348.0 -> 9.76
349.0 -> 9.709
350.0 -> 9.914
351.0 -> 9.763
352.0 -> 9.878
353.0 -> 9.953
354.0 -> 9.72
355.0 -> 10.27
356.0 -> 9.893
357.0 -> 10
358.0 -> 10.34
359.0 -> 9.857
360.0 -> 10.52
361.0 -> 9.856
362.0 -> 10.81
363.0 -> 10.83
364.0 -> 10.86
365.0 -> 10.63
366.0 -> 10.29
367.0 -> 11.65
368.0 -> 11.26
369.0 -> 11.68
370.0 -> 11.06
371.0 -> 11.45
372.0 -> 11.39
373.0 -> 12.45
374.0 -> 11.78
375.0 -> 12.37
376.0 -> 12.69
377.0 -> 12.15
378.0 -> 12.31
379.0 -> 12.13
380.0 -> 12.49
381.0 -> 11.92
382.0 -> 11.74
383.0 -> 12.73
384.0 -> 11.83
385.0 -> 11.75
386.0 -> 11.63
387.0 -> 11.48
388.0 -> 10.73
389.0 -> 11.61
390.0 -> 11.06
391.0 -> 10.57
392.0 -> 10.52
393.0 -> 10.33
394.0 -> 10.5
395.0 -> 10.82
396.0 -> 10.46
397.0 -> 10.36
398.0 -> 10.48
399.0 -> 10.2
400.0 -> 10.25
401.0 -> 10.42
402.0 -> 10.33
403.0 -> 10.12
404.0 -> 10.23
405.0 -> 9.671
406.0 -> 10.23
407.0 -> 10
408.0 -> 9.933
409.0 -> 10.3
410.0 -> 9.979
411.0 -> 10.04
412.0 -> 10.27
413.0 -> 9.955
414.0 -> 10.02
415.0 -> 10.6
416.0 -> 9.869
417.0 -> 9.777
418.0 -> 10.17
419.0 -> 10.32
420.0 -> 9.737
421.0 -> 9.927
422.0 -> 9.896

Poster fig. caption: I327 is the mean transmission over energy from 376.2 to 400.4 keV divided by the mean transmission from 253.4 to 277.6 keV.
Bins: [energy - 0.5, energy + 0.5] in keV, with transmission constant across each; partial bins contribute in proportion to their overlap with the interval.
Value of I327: 1.2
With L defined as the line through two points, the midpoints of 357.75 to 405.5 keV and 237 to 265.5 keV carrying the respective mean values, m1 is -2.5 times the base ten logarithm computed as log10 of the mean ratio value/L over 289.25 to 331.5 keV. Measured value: 0.34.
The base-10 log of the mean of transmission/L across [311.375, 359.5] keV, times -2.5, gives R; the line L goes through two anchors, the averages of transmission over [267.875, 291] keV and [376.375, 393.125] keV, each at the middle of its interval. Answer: 0.35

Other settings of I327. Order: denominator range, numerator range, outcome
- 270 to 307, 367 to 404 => 1.22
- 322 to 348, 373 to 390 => 1.61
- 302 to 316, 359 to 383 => 1.47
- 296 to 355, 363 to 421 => 1.40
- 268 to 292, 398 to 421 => 1.09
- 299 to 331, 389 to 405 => 1.53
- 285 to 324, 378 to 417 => 1.34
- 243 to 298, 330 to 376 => 1.04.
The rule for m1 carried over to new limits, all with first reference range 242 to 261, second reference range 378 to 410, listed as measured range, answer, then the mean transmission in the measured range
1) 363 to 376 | -0.08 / 11.4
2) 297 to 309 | 0.13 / 8.86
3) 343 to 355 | 0.07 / 9.79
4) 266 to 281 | 0.05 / 9.2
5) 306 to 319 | 0.39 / 7.04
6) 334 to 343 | 0.22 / 8.43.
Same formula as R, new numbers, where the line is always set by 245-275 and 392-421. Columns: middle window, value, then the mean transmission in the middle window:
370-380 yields -0.20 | 12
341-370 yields -0.03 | 10.2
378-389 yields -0.18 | 11.9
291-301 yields 0.01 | 9.49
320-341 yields 0.44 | 6.49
